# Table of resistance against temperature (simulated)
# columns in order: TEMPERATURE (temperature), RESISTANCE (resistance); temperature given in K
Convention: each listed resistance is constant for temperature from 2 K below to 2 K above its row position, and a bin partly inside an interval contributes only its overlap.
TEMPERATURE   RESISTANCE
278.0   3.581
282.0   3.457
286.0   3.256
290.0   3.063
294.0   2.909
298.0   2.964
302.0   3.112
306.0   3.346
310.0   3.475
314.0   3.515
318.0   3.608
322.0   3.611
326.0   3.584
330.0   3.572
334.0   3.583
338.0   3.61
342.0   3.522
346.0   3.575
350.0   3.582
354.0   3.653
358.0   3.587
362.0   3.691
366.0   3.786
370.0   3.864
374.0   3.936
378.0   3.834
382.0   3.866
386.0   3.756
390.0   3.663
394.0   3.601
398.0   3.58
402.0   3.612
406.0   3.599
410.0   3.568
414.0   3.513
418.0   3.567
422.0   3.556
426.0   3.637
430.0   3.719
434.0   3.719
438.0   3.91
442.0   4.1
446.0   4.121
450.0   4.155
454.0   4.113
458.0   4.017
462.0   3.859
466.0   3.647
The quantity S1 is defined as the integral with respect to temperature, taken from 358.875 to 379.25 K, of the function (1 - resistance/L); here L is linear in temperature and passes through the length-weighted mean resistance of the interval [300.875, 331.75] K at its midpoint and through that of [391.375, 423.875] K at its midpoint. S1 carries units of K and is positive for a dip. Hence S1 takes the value -1.6 K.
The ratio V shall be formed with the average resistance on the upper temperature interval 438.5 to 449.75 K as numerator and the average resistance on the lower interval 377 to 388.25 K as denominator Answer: 1.1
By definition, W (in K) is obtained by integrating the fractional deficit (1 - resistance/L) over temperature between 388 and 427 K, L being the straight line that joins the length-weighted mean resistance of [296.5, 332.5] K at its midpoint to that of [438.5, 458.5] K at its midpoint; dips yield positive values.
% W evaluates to 3.0 K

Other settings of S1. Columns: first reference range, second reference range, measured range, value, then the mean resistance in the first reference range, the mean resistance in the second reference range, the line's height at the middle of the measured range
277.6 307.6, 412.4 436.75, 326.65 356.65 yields -2.1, 3.19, 3.63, 3.35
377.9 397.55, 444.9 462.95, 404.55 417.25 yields 0.9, 3.72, 4.06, 3.84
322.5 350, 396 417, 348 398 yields -2.1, 3.58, 3.57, 3.58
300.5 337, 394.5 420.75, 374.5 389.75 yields -1.1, 3.5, 3.57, 3.55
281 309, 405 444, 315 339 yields -2.2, 3.16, 3.69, 3.29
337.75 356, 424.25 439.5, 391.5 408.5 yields 0.4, 3.59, 3.74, 3.68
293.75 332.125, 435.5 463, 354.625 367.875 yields -0.2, 3.39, 4.04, 3.62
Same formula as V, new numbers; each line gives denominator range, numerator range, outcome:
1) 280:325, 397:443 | 1.11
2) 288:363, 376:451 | 1.08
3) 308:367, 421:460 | 1.09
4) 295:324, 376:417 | 1.09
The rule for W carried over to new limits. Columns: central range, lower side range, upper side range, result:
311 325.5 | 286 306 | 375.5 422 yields -1.7 K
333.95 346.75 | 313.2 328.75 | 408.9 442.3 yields 0.1 K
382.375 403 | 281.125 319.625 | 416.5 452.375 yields 0.0 K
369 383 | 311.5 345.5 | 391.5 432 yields -1.1 K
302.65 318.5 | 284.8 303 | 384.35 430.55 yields -1.6 K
